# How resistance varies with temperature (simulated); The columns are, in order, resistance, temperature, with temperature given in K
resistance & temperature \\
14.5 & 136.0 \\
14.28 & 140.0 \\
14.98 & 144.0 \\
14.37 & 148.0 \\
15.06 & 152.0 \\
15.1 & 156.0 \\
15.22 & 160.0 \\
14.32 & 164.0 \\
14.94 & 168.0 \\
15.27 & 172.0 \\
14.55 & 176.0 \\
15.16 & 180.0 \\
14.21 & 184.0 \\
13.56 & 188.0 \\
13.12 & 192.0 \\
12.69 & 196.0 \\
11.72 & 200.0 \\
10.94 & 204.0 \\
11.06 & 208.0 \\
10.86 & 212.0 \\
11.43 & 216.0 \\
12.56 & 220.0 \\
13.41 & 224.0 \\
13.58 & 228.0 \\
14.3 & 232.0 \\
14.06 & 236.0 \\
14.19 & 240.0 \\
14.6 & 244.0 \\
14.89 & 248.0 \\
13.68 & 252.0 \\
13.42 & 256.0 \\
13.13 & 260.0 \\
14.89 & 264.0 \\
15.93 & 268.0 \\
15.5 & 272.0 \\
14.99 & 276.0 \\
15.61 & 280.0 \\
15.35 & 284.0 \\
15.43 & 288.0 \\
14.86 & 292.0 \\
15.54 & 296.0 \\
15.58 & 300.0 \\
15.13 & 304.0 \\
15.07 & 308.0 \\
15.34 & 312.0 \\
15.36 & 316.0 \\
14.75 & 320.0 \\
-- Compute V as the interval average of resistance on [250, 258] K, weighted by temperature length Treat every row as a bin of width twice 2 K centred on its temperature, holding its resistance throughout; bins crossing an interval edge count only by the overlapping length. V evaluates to 13.6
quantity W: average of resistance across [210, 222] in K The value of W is 11.6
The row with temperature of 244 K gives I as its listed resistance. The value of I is 14.6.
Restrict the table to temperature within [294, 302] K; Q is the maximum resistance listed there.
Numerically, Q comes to 15.58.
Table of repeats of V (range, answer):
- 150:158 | 15.1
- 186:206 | 12.4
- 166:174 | 15.1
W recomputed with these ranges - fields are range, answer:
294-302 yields 15.6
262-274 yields 15.4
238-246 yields 14.4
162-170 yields 14.6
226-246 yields 14.1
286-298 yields 15.3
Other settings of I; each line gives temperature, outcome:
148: 14.37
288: 15.43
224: 13.41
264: 14.89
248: 14.89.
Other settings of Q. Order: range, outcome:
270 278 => 15.5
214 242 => 14.3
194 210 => 12.69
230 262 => 14.89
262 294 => 15.93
